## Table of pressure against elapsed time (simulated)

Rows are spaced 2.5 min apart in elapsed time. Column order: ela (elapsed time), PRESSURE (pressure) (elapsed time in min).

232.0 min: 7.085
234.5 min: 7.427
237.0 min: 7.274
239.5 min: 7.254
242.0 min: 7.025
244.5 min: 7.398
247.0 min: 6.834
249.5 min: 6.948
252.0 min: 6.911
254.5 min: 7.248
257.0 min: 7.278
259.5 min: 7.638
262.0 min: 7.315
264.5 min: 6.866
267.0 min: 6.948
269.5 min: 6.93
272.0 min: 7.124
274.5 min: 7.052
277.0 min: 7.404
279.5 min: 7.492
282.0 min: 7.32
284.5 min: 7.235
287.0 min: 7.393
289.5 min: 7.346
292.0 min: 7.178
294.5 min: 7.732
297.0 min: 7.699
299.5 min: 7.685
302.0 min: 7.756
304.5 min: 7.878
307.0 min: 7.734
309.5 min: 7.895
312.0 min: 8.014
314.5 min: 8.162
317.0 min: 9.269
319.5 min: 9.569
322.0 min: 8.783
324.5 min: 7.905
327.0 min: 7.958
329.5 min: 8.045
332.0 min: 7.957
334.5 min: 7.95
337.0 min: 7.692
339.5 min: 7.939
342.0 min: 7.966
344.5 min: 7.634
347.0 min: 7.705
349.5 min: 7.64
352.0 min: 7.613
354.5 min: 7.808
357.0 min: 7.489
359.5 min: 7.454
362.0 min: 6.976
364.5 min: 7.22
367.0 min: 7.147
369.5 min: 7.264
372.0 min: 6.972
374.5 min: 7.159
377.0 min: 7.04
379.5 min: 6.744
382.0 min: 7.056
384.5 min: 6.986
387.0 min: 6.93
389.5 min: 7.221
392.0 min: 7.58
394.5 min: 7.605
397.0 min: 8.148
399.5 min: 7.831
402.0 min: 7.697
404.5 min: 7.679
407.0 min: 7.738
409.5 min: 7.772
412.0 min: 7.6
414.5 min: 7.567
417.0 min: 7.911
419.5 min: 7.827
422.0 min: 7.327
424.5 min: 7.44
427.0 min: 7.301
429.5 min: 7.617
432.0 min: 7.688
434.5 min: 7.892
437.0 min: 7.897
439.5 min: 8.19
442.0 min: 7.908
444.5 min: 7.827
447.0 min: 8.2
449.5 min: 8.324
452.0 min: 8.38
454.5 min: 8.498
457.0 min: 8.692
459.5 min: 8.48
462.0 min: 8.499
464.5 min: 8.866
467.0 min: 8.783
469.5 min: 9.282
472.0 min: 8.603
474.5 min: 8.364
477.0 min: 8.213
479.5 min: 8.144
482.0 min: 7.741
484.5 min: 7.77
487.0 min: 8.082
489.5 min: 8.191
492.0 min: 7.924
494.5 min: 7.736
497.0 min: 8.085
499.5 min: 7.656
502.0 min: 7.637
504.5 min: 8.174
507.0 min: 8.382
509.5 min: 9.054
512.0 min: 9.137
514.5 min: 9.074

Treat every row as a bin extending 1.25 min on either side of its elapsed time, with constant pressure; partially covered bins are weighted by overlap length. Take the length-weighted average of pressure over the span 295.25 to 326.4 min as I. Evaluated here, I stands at 8.18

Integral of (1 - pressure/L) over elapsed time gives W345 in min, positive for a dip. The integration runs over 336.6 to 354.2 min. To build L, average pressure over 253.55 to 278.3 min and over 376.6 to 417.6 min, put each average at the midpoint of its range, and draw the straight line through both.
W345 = -0.9 min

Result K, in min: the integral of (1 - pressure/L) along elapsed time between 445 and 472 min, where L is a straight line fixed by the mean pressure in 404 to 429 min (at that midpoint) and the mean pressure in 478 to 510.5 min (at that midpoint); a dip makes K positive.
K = -2.5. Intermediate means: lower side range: 7.61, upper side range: 8.04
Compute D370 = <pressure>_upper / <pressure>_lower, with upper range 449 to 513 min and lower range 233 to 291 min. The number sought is 1.16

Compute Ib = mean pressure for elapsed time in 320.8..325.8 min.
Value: 8.34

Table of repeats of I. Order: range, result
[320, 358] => 7.91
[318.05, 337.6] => 8.26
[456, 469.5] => 8.72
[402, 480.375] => 8.07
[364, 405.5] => 7.31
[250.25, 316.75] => 7.46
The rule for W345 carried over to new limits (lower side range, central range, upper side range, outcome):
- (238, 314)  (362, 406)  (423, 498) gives 2.9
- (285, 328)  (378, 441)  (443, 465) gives 5.4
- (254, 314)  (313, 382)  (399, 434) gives -1.8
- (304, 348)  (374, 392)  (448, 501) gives 2.5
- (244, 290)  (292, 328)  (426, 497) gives -3.4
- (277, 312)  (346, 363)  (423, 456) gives 0.4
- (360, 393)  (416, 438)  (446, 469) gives 1.0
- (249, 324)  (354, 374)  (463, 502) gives 1.5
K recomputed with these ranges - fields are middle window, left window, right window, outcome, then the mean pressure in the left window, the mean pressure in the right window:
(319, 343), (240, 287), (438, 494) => -1.9 min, 7.17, 8.31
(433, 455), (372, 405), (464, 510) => -0.8 min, 7.34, 8.22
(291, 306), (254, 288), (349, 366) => -0.8 min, 7.23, 7.44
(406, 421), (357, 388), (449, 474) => 0.2 min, 7.1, 8.64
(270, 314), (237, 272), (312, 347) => 0.8 min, 7.13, 8.19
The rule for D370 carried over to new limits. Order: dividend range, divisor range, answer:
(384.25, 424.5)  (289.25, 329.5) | 0.94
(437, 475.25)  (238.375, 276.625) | 1.19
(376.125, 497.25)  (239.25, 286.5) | 1.10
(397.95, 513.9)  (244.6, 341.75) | 1.06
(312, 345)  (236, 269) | 1.15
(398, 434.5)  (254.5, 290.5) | 1.06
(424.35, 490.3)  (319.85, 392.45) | 1.09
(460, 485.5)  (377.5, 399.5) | 1.15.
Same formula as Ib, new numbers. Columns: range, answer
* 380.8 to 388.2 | 6.99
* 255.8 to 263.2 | 7.41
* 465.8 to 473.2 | 8.89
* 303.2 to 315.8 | 7.94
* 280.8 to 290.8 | 7.32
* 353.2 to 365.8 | 7.39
